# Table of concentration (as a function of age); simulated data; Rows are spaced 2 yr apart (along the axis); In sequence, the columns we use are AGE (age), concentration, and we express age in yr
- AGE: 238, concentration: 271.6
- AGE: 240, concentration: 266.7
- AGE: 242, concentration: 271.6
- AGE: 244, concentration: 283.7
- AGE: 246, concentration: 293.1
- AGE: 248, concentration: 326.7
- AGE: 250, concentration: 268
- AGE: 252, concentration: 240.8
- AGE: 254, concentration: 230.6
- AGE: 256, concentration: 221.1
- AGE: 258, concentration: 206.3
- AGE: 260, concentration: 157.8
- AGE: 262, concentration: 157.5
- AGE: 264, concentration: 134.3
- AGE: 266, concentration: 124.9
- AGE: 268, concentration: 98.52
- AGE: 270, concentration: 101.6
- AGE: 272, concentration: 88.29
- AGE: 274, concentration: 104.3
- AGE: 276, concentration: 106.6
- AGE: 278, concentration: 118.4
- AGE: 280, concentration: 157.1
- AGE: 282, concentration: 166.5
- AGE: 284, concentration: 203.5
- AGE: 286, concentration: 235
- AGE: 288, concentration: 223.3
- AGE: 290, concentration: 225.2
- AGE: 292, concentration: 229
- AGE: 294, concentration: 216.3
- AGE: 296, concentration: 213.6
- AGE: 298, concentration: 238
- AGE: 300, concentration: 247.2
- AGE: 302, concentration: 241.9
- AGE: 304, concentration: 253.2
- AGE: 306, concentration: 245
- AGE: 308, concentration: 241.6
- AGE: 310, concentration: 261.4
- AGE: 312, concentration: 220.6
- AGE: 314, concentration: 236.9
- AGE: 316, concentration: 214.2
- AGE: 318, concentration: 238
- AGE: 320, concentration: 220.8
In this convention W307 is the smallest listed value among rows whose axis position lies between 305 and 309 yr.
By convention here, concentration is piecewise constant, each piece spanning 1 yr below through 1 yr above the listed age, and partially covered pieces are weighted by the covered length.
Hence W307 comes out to 241.6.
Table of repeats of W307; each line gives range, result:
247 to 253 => 240.8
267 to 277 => 88.29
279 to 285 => 157.1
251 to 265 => 134.3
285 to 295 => 216.3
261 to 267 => 124.9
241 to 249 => 271.6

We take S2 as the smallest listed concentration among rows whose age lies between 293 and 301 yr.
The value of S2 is 213.6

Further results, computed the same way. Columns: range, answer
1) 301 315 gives 220.6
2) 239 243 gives 266.7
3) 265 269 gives 98.52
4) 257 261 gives 157.8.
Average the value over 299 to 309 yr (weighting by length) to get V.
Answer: 246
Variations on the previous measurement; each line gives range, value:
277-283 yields 147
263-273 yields 110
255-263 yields 186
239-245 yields 274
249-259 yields 233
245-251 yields 296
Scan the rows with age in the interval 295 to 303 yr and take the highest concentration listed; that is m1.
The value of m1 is 247.2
